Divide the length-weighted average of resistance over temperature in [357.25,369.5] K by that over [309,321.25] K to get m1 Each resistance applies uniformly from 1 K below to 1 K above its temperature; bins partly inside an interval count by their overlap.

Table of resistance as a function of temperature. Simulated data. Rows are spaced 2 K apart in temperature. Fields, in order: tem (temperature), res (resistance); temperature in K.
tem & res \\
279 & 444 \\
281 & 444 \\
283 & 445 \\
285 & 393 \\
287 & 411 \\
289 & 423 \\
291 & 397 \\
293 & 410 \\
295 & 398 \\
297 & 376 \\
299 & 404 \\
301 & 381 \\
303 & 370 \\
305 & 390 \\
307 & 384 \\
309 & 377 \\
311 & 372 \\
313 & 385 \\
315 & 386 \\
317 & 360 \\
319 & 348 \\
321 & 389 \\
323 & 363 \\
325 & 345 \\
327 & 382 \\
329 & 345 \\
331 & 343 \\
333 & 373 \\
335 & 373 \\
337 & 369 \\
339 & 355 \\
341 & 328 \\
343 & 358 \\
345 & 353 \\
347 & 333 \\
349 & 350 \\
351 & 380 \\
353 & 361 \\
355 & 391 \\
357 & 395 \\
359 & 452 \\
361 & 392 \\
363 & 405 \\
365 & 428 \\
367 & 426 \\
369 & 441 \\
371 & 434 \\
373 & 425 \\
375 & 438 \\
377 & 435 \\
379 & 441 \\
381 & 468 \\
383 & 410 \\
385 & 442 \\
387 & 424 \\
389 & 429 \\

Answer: 1.13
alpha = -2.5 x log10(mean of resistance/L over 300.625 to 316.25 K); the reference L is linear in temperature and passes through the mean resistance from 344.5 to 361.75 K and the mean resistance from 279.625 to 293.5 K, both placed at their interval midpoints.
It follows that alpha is 0.07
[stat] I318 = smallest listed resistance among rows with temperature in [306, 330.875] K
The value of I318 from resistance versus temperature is 345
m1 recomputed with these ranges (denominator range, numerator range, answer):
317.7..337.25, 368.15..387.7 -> 1.20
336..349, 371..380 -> 1.24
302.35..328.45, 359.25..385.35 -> 1.15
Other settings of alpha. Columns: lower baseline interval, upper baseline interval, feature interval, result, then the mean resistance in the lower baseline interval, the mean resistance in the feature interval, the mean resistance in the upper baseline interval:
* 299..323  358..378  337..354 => 0.156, 377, 353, 428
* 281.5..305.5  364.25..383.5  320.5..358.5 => 0.159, 401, 363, 435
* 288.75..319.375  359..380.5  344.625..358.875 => 0.124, 385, 372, 429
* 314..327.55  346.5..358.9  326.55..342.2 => 0.039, 367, 358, 376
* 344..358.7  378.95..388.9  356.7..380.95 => -0.060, 370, 429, 436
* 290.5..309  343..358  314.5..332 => 0.049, 389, 362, 366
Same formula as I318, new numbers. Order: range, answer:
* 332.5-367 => 328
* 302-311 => 370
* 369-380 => 425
